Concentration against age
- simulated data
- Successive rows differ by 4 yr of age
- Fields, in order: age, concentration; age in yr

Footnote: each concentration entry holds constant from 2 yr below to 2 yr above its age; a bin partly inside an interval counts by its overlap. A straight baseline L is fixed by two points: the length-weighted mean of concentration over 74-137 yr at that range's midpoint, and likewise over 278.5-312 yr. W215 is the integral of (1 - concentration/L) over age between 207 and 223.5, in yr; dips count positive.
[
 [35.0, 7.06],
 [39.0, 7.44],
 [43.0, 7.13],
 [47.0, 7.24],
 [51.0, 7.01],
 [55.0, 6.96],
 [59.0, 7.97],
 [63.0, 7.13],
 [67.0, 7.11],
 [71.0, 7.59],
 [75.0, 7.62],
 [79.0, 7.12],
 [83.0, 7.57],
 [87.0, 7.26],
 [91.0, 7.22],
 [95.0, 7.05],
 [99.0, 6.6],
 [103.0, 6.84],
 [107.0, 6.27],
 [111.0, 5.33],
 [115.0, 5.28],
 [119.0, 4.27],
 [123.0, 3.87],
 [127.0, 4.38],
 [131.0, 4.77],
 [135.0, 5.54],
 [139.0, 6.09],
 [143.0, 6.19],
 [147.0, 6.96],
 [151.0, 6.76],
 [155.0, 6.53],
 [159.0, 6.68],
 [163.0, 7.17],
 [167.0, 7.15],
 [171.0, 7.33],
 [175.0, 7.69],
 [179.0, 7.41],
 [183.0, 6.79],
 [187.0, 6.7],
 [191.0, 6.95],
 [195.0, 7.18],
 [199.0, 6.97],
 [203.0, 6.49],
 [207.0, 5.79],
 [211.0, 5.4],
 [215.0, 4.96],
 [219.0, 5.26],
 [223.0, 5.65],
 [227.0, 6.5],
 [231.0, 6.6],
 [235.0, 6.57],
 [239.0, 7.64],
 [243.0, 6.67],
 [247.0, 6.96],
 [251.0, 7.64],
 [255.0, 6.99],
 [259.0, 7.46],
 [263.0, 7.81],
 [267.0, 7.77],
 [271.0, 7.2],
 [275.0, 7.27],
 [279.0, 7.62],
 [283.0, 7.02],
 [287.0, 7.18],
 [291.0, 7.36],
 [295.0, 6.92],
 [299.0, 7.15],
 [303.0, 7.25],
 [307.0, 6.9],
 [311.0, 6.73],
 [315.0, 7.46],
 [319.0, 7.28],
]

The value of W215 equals 3.3 yr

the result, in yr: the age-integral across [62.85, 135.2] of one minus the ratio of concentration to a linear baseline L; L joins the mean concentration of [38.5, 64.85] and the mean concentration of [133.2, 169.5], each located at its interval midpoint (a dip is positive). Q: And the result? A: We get 7.4 yr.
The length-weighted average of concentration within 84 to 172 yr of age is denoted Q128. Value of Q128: 6.16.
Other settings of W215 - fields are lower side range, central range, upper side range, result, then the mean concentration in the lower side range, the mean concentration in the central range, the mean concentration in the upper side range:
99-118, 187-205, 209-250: -2.1 yr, 5.91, 6.88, 6.26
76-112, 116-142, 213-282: 7.5 yr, 6.87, 4.89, 6.86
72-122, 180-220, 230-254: 3.3 yr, 6.5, 6.3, 7.03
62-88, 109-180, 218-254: 9.9 yr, 7.35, 6.06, 6.66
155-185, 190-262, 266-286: 6.9 yr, 7.13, 6.55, 7.35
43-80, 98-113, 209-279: 2.0 yr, 7.3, 6.24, 6.75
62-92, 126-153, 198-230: 3.2 yr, 7.34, 5.87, 5.87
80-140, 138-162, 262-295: -1.3 yr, 5.91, 6.58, 7.36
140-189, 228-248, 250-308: 0.9 yr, 6.93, 6.87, 7.3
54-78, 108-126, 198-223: 5.5 yr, 7.4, 4.76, 5.75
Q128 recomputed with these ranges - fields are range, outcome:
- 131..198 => 6.76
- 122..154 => 5.65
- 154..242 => 6.61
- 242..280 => 7.35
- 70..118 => 6.74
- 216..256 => 6.6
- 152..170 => 6.9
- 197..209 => 6.42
